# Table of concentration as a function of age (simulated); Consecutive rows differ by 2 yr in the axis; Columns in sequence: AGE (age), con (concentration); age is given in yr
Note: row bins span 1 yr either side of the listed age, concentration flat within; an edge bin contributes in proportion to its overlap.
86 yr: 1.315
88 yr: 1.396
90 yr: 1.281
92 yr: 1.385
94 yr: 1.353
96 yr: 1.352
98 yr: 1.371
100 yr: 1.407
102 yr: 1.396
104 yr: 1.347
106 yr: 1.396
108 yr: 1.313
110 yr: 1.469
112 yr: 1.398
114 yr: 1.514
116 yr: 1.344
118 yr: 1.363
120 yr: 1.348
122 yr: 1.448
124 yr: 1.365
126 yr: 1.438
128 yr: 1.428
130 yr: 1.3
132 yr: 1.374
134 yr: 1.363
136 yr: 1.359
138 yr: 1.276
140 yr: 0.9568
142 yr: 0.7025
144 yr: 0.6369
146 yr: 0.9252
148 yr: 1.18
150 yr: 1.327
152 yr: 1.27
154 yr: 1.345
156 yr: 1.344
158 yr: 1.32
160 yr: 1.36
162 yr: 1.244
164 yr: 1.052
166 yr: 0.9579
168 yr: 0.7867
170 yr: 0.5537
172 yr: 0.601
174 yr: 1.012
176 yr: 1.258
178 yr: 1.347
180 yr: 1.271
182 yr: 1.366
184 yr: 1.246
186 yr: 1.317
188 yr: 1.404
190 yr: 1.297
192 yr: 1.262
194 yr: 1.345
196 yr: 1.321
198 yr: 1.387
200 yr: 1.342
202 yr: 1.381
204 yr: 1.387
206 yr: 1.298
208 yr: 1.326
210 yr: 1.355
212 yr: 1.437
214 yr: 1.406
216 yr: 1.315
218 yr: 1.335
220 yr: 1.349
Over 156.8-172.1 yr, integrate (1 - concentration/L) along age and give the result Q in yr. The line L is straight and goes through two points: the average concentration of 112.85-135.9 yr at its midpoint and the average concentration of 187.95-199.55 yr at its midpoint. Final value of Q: 3.9 yr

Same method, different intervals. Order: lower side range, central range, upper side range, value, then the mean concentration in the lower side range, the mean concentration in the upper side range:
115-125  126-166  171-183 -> 2.19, 1.37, 1.14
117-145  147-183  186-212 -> 4.10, 1.24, 1.34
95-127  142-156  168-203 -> 2.09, 1.39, 1.21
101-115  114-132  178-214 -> 0.09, 1.4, 1.34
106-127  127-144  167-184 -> 1.35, 1.4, 1.04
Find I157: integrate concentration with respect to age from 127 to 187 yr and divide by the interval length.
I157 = 1.15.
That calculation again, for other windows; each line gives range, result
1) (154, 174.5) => 1.04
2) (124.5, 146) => 1.18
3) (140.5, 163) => 1.15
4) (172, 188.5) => 1.23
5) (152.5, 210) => 1.22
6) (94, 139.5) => 1.38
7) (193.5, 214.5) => 1.36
